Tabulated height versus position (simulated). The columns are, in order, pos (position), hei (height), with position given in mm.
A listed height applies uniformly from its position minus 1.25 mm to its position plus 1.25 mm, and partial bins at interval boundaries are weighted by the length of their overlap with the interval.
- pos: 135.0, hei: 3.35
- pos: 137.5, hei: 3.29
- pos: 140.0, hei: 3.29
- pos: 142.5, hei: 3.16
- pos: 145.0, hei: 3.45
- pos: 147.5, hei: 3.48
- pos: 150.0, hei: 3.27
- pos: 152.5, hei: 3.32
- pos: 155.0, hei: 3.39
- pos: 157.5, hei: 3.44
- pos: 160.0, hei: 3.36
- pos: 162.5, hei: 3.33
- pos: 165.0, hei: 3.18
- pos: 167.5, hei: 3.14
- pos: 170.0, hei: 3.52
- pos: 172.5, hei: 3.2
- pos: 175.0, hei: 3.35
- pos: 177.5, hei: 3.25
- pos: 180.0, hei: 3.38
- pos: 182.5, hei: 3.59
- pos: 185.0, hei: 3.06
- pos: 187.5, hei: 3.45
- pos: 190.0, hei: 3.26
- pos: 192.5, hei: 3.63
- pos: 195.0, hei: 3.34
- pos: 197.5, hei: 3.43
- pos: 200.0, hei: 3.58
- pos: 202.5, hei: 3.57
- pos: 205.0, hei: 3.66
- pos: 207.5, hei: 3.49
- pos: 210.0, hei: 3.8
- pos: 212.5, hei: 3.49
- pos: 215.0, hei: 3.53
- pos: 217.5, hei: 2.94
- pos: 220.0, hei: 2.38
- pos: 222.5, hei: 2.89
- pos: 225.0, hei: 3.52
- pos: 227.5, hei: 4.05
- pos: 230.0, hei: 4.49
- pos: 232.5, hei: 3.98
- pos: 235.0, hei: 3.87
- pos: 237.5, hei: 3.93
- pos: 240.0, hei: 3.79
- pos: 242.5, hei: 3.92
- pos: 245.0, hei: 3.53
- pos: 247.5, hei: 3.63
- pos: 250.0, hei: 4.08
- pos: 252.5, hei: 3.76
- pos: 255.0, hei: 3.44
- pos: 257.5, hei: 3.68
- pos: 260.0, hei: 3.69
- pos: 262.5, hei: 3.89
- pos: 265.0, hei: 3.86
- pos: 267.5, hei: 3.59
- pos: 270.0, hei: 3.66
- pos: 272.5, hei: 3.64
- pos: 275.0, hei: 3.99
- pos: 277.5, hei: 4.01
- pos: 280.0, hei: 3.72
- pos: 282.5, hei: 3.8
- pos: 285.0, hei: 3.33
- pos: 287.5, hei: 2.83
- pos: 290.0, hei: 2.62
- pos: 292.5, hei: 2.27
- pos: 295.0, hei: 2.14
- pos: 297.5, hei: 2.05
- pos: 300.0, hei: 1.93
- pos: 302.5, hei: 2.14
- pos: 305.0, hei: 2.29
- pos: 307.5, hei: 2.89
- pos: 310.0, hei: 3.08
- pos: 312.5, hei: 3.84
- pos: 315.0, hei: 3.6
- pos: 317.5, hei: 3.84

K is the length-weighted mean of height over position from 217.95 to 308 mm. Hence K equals 3.37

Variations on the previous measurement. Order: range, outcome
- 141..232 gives 3.4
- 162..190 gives 3.31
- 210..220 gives 3.26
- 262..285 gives 3.77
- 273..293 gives 3.37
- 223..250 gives 3.85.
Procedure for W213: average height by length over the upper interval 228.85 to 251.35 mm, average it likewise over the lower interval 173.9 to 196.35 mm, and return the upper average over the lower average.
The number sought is 1.16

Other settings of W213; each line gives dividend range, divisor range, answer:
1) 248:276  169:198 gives 1.11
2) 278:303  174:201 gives 0.81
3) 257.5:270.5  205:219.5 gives 1.09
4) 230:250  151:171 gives 1.16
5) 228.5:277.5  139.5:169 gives 1.15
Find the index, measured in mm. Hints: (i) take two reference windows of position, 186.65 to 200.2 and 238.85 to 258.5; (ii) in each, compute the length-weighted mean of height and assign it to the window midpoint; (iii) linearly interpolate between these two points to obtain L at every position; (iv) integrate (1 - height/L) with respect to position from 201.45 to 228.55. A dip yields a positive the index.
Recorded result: 1.25 mm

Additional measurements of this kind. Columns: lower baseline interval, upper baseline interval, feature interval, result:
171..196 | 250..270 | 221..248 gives -1.30 mm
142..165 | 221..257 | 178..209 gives 0.83 mm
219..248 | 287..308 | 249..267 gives -3.47 mm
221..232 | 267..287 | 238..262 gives -0.19 mm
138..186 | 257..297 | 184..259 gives -4.81 mm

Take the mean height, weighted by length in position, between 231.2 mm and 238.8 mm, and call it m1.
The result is 3.93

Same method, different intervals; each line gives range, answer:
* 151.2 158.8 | 3.38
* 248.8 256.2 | 3.76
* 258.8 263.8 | 3.79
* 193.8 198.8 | 3.39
